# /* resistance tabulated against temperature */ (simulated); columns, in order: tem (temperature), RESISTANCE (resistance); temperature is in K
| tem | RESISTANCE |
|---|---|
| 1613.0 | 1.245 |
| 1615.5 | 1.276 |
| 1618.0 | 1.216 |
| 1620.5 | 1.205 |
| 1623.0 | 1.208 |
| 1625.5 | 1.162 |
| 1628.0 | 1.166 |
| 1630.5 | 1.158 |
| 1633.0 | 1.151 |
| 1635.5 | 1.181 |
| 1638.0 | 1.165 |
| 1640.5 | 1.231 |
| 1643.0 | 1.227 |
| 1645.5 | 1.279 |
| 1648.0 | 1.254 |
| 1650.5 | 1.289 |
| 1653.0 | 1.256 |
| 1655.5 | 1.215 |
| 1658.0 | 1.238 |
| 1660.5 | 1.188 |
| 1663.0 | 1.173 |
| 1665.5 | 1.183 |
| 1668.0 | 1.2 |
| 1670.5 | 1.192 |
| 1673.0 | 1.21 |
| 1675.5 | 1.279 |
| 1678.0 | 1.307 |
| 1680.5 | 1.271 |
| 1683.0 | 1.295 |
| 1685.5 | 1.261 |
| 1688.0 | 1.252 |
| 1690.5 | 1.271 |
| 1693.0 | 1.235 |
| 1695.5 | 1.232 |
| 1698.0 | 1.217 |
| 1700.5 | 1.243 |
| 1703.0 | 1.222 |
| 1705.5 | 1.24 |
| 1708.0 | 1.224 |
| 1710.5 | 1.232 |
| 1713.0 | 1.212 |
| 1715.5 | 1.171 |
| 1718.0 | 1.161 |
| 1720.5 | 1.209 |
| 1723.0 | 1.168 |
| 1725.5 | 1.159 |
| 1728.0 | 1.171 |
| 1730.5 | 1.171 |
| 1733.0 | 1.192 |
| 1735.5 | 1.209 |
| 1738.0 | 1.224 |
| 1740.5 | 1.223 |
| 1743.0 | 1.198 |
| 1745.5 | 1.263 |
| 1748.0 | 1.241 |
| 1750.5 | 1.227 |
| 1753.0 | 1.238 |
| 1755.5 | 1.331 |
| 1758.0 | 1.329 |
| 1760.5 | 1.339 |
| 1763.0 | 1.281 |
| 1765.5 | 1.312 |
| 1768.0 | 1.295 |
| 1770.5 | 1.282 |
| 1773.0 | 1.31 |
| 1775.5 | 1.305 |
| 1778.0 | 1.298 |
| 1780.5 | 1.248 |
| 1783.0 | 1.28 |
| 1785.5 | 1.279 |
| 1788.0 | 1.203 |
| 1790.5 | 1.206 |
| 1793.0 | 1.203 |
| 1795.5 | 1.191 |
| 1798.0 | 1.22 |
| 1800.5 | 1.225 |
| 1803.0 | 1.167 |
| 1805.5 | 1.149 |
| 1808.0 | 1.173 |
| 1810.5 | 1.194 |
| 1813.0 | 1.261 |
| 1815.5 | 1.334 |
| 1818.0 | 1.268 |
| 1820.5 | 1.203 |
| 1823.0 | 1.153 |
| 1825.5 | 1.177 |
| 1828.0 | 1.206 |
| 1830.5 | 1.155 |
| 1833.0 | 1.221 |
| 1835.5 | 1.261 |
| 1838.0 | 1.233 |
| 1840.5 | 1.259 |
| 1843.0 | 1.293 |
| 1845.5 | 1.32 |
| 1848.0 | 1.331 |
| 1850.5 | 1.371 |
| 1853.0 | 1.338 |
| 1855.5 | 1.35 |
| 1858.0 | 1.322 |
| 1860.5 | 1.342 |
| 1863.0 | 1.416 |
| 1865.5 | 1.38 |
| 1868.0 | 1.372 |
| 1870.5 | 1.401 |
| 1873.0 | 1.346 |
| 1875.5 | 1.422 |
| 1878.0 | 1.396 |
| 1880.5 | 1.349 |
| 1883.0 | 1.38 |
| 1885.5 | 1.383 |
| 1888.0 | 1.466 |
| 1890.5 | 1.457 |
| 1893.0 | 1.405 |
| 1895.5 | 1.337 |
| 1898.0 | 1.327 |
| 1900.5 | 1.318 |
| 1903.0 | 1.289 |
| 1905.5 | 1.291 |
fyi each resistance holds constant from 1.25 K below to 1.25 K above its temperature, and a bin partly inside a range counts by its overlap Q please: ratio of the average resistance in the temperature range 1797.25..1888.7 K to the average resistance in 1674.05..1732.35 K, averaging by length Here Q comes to 1.05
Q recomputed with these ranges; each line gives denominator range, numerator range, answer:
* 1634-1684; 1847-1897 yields 1.12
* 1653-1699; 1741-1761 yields 1.03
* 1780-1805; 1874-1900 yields 1.14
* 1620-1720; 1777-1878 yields 1.04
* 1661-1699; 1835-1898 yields 1.10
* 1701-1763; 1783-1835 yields 0.99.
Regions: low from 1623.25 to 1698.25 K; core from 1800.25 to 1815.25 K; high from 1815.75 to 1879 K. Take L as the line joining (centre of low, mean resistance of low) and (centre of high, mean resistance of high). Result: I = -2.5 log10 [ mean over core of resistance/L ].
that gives 0.073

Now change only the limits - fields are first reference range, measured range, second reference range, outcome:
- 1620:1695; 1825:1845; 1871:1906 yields 0.09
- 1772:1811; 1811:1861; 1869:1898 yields 0.03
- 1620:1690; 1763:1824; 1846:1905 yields 0.06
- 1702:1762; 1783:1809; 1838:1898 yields 0.07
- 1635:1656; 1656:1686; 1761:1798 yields 0.01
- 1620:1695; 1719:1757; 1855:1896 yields 0.06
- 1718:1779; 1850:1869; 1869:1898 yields 0.00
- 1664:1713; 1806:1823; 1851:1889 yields 0.09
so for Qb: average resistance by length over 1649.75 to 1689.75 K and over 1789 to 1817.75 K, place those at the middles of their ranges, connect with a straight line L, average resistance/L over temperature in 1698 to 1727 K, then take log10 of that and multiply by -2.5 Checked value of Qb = 0.02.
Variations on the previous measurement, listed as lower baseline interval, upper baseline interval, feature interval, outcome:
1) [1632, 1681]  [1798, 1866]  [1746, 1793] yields -0.02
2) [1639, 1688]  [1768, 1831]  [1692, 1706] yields 0.01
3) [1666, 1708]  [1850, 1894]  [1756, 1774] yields 0.00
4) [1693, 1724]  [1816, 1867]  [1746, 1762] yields -0.04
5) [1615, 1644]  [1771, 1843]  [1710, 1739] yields 0.02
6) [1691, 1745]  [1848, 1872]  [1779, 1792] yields 0.03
